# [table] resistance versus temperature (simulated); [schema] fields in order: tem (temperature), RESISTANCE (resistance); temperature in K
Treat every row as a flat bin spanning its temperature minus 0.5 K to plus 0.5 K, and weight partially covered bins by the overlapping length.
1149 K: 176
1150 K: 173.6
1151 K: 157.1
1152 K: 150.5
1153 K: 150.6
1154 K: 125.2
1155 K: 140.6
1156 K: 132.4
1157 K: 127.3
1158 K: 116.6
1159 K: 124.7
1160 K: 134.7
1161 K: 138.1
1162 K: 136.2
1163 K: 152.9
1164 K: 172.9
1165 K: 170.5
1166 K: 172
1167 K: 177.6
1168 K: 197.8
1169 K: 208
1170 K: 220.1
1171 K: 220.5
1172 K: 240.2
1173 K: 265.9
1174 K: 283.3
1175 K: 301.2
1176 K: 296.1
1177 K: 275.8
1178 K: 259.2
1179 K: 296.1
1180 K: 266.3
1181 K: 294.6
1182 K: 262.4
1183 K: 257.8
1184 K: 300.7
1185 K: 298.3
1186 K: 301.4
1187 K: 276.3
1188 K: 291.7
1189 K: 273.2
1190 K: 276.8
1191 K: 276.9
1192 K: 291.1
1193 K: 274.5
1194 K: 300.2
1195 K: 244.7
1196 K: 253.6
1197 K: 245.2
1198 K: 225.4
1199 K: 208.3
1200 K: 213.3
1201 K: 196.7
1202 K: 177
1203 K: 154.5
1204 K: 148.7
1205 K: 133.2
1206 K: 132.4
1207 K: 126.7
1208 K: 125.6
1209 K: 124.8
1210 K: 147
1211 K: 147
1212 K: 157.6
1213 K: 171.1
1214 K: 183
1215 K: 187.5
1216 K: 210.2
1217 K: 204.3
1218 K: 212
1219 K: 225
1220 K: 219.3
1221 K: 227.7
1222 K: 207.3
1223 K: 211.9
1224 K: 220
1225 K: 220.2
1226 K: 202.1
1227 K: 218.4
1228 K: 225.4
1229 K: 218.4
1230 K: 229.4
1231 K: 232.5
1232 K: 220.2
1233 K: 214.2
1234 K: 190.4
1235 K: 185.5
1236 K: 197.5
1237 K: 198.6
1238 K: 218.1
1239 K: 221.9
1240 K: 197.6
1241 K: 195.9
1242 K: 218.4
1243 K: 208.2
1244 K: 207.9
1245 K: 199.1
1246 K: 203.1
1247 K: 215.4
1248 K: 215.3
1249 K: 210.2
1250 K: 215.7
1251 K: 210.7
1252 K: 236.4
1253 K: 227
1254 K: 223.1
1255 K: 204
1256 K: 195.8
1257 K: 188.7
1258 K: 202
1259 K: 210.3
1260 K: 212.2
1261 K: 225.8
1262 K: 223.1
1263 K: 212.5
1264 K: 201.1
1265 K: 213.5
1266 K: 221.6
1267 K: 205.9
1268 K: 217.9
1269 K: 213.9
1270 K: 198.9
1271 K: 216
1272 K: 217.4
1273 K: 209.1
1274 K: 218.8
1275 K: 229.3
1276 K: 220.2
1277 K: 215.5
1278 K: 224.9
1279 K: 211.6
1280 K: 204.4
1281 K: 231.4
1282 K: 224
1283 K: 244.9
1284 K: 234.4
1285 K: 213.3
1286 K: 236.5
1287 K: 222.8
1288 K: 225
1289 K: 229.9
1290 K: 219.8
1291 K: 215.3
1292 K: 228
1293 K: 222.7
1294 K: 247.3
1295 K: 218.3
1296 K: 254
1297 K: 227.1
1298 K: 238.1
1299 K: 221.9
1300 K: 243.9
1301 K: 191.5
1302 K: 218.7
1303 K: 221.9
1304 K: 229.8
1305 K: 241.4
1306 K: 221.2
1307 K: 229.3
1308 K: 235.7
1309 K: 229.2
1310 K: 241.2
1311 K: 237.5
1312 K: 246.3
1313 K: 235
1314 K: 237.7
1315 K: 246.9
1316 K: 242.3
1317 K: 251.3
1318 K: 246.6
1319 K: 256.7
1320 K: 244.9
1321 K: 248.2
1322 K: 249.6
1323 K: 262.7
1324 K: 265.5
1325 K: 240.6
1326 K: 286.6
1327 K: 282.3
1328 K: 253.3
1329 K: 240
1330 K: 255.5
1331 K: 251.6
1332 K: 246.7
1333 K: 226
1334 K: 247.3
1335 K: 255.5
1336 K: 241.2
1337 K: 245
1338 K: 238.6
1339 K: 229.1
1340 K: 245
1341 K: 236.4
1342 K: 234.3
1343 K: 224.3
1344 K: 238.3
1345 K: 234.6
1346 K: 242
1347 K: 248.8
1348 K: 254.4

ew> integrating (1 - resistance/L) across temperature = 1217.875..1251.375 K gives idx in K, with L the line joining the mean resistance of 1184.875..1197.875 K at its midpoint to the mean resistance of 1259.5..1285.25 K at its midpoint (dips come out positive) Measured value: 4.4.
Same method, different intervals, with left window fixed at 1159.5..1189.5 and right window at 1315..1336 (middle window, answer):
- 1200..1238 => 8.2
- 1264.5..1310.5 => 4.6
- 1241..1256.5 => 2.1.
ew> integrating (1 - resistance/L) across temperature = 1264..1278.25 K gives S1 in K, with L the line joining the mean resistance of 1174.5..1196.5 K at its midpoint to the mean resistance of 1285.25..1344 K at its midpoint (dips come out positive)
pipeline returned 2.12 K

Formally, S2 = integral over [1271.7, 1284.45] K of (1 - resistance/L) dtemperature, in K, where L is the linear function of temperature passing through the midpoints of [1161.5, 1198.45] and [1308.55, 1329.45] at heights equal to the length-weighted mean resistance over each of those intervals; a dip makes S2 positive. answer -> 1.4 K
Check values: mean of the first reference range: 250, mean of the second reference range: 250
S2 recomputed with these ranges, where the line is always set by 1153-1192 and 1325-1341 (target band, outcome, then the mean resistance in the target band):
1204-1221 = 4.4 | 170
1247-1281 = 3.4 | 214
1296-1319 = 1.0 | 234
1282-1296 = 0.8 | 228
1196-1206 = 1.7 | 190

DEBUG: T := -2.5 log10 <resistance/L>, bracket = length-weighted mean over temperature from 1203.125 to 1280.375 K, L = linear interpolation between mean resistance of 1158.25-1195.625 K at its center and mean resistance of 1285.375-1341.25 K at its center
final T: 0.18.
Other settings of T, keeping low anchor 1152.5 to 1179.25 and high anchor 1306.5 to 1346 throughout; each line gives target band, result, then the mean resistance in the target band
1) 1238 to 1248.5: 0.05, 209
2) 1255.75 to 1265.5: 0.08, 209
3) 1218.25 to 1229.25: -0.03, 218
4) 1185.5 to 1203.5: -0.23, 249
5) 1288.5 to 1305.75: 0.04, 228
